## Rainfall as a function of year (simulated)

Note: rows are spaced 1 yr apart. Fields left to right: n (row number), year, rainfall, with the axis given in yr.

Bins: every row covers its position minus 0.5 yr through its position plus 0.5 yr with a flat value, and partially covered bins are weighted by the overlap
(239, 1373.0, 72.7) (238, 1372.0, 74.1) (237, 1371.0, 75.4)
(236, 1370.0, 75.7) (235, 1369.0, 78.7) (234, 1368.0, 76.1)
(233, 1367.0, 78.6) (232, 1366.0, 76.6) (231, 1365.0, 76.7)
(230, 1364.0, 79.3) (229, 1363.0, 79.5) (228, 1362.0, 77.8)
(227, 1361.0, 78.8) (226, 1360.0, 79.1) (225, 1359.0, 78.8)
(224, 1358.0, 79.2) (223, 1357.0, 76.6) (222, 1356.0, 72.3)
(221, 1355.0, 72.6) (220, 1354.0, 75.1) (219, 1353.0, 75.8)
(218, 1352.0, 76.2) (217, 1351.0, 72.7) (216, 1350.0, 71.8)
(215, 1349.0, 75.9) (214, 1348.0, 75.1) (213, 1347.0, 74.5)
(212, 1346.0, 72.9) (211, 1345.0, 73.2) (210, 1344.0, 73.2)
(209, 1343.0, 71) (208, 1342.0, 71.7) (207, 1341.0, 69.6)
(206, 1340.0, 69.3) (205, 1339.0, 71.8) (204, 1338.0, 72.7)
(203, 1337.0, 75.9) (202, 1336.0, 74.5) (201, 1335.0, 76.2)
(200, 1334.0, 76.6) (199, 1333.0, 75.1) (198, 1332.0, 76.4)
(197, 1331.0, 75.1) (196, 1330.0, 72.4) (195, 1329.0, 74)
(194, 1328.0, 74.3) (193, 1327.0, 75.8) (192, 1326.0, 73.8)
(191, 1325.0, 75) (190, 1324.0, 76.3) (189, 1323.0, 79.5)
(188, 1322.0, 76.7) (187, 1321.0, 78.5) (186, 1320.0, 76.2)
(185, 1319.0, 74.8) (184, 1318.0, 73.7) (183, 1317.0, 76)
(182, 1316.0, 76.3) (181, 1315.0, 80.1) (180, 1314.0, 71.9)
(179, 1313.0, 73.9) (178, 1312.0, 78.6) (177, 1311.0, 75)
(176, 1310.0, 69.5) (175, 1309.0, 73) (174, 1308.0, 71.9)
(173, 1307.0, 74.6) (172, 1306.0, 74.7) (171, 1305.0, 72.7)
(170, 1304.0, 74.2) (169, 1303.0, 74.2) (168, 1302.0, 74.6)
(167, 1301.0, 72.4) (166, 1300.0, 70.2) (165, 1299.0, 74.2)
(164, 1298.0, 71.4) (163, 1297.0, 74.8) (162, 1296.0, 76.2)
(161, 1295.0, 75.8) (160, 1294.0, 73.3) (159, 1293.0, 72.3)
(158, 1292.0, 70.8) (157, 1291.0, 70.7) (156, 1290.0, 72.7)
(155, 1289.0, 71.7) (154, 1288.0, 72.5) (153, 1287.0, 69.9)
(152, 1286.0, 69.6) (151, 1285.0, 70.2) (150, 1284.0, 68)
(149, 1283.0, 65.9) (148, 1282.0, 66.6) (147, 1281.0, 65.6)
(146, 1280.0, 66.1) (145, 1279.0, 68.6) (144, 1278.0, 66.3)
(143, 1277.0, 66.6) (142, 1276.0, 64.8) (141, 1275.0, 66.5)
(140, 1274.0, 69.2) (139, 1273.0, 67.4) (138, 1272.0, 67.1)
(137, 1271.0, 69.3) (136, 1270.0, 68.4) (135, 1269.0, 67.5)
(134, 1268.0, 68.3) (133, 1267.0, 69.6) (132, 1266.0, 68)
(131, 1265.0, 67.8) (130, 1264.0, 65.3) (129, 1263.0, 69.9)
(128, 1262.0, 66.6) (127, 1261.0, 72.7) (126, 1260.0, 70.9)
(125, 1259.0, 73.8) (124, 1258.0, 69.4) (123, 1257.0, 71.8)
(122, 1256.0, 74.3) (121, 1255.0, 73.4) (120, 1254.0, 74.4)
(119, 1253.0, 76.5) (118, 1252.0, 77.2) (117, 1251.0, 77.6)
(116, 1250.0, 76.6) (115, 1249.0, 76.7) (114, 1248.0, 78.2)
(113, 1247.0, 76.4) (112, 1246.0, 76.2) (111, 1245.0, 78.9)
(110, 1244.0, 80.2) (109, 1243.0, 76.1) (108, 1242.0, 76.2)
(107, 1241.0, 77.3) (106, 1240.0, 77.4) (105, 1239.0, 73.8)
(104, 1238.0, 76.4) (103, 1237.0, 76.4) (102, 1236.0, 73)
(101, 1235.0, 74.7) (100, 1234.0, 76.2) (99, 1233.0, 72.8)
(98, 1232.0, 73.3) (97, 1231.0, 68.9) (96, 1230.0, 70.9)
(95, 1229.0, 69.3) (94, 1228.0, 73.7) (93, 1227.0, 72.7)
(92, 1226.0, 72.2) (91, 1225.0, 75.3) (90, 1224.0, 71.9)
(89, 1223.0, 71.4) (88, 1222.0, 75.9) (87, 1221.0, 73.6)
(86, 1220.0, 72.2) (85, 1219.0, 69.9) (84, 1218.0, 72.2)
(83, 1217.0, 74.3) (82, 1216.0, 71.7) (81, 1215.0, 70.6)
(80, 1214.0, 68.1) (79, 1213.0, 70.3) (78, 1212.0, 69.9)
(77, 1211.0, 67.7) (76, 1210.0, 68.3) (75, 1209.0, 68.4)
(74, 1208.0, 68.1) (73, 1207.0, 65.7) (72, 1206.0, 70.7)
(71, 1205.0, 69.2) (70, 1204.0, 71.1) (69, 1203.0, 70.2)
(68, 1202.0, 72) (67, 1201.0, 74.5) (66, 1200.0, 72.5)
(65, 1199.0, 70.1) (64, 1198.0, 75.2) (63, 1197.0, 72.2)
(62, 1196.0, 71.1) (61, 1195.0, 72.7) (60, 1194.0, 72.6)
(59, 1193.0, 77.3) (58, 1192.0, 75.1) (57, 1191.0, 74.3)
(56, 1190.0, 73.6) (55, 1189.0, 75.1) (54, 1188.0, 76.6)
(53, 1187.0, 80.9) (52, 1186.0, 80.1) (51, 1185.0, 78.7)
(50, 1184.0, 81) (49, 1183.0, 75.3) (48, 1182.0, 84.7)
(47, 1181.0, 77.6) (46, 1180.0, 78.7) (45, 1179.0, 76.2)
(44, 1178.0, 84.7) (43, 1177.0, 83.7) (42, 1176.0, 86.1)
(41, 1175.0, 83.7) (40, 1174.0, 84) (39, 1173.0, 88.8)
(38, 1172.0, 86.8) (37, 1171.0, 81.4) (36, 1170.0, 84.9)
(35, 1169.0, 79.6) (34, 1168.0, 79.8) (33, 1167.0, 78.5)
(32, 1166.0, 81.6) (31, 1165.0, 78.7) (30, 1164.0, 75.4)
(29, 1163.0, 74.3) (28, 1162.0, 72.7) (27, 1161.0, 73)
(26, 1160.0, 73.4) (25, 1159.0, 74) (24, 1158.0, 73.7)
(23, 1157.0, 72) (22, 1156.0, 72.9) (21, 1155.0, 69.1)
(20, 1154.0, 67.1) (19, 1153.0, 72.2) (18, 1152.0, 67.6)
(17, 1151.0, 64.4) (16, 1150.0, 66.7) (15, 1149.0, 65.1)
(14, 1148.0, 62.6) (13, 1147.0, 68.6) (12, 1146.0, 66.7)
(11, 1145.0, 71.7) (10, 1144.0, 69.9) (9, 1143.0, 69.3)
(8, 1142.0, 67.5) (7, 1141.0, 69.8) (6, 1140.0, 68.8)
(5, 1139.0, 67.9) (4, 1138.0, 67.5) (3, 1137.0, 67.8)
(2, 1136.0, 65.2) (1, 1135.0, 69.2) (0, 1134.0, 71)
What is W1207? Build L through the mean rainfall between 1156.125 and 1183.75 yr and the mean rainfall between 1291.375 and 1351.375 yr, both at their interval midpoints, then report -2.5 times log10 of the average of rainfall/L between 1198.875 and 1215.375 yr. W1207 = 0.12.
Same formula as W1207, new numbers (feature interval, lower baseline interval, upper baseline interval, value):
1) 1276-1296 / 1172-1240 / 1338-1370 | 0.08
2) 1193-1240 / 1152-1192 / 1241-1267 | 0.05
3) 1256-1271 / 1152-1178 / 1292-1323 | 0.09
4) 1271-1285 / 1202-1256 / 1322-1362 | 0.11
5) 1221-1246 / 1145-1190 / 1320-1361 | 0.02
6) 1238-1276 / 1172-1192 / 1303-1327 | 0.07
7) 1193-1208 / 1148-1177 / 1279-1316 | 0.05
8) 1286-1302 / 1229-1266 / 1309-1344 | 0.03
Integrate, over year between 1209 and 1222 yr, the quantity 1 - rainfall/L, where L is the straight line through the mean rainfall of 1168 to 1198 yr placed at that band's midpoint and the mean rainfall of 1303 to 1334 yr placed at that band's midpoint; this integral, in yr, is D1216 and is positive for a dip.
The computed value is 1.2 yr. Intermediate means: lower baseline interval 79.2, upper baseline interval 75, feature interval 70.8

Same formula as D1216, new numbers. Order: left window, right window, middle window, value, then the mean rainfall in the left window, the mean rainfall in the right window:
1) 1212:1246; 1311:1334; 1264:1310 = 2.8 yr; 73.6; 75.7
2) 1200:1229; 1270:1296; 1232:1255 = -1.9 yr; 71.1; 69.2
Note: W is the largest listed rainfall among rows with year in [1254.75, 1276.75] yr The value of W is 74.3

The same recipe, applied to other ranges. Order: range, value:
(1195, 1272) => 80.2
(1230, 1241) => 77.4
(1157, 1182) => 88.8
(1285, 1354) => 80.1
